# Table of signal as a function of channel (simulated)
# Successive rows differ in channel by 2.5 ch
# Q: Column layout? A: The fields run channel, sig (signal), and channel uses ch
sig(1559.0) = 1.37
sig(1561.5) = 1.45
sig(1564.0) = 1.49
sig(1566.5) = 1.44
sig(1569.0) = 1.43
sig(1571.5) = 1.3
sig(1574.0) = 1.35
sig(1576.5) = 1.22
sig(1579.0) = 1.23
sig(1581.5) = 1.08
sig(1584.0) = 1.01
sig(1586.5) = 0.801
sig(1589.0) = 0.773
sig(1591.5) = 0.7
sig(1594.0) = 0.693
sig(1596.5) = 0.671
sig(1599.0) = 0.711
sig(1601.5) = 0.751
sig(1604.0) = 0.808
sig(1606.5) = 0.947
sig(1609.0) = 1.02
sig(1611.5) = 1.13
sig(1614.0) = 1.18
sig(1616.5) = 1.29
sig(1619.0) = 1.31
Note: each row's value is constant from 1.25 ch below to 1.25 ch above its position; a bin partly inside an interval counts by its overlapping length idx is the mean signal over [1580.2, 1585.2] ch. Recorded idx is 1.05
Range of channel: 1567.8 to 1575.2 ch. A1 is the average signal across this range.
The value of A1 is 1.36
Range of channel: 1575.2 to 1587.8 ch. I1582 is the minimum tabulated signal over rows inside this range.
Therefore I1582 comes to 0.801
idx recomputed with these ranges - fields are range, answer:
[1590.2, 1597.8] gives 0.689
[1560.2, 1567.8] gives 1.46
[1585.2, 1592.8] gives 0.759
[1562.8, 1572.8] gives 1.41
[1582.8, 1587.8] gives 0.903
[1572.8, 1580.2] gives 1.27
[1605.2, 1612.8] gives 1.03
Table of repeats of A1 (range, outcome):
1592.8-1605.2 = 0.727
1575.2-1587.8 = 1.07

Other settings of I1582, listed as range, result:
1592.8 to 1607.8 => 0.671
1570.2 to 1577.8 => 1.22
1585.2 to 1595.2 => 0.693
